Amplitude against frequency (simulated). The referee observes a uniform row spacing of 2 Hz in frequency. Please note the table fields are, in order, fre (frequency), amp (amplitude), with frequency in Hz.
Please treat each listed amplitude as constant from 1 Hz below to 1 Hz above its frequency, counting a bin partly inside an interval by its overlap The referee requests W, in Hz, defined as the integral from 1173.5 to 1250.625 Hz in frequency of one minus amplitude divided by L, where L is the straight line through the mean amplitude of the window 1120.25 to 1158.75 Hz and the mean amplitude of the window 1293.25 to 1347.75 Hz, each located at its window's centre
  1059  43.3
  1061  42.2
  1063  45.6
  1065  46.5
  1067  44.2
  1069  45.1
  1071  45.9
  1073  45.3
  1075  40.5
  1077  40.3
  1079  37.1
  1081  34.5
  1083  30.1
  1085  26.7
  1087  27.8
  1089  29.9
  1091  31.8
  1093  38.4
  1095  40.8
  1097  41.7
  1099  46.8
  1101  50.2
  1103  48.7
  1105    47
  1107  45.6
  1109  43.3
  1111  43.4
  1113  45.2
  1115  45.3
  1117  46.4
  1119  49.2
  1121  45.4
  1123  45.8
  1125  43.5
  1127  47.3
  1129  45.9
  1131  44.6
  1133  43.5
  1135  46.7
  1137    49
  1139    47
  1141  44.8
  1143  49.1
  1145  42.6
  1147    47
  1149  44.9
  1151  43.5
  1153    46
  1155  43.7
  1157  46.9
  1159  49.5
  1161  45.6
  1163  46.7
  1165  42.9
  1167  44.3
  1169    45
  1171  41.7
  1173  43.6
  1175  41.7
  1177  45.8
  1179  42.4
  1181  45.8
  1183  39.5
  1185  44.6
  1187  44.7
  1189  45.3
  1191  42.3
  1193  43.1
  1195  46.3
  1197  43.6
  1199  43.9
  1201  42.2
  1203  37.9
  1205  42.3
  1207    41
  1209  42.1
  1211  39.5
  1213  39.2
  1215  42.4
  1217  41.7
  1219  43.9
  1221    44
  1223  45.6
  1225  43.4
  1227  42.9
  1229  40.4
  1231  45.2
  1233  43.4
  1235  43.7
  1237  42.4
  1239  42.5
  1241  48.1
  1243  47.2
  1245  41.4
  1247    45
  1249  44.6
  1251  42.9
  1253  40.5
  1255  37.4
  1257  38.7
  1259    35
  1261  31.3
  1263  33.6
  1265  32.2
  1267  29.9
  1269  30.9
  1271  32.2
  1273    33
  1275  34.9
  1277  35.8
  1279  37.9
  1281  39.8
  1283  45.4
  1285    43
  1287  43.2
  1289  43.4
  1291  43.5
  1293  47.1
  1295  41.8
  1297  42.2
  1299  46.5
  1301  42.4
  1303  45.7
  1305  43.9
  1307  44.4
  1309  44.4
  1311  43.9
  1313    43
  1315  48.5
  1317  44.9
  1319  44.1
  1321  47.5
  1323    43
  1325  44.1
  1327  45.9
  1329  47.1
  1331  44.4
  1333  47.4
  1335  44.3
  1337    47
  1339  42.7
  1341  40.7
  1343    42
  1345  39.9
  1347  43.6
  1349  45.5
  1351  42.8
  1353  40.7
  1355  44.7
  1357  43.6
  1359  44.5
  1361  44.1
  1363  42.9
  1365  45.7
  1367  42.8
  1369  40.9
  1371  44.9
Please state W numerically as 3.4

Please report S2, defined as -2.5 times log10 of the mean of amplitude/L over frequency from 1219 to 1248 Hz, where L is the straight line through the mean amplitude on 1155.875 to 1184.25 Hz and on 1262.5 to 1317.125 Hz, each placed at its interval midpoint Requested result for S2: -0.04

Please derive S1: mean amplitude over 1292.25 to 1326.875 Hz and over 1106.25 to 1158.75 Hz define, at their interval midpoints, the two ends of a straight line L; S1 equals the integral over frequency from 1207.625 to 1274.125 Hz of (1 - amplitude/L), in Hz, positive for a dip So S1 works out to 7.1 Hz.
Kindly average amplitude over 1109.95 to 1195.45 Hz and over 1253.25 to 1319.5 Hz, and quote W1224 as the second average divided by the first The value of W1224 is 0.89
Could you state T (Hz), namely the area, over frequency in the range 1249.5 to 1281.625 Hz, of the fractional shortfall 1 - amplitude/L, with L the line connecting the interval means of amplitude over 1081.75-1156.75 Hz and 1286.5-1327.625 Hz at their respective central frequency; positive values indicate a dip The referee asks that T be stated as 6.3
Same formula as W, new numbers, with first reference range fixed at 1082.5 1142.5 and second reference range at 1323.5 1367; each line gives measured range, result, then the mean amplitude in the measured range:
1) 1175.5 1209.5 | 0.1 Hz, 43.1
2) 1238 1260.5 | 0.8 Hz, 41.9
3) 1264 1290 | 3.9 Hz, 37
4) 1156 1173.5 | -0.8 Hz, 45.2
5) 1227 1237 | 0.1 Hz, 43.1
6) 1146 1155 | -0.4 Hz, 45.2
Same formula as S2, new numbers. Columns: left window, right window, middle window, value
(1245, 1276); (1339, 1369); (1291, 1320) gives -0.13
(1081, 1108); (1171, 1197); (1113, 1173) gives -0.11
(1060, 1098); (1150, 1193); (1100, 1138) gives -0.13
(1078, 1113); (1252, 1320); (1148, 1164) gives -0.16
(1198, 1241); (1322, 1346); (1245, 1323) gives 0.07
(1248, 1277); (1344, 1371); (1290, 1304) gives -0.15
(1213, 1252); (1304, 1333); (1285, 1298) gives 0.03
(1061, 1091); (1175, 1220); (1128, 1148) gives -0.14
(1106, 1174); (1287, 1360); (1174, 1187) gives 0.04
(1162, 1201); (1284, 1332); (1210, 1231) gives 0.04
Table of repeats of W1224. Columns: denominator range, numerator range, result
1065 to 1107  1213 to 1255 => 1.08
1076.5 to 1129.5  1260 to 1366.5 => 1.02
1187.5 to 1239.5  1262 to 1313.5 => 0.94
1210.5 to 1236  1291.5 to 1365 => 1.03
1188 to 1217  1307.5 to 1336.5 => 1.07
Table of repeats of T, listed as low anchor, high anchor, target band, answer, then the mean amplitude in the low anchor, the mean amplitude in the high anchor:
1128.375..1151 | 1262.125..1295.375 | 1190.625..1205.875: -0.1 Hz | 45.8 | 38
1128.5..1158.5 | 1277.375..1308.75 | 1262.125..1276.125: 3.6 Hz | 45.7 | 43.2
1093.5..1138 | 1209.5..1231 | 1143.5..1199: -0.7 Hz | 45.6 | 42.4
